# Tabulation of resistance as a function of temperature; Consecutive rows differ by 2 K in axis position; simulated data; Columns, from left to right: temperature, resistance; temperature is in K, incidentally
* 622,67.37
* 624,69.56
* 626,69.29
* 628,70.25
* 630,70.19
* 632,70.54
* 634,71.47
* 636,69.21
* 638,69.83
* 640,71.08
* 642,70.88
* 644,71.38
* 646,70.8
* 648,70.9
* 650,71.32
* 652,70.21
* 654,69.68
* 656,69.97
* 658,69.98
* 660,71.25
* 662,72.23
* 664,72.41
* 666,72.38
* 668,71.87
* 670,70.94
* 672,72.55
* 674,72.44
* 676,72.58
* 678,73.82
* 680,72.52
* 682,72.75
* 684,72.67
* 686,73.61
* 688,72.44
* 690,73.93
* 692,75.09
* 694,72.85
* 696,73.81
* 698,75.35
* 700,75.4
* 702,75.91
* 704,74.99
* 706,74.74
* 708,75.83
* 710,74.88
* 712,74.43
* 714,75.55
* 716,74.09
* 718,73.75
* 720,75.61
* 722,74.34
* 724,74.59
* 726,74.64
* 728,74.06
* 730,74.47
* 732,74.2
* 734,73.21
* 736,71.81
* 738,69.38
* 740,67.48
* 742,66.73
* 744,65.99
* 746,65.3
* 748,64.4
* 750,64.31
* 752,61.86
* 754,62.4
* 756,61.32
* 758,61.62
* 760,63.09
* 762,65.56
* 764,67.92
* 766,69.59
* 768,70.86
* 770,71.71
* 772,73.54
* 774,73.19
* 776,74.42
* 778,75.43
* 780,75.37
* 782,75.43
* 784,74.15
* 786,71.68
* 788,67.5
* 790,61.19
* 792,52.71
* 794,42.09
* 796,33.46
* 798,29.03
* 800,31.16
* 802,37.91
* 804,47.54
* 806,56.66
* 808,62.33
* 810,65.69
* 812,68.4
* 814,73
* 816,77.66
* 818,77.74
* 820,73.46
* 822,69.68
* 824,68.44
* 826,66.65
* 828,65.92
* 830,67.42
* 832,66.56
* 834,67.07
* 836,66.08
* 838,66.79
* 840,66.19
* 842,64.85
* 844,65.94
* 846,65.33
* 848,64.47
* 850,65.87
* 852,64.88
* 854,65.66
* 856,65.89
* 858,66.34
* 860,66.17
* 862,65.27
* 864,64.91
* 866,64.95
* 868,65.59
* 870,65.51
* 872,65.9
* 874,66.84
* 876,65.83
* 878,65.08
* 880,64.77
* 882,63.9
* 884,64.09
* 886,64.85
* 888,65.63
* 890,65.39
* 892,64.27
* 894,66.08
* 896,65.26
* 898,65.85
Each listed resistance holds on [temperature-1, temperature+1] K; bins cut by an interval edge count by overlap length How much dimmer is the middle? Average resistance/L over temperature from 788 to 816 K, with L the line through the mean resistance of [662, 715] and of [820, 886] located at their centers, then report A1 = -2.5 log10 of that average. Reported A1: 0.29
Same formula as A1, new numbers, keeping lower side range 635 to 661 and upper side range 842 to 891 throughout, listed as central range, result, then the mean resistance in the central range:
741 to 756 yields 0.06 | 64.2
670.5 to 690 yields -0.05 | 72.8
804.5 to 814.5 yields 0.05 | 63.9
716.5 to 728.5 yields -0.09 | 74.5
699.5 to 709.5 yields -0.09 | 75.3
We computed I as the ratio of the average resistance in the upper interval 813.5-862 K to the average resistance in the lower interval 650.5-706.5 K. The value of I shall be 0.93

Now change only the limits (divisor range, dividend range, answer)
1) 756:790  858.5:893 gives 0.93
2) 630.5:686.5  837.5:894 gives 0.92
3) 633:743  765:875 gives 0.89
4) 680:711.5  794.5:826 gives 0.78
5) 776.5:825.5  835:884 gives 1.07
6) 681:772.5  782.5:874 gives 0.88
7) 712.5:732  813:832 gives 0.95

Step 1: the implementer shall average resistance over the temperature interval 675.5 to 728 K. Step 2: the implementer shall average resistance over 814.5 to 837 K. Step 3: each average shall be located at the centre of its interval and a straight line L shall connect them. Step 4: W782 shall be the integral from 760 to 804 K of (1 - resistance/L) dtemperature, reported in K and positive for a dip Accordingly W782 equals 6.23 K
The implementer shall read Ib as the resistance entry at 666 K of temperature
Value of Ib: 72.38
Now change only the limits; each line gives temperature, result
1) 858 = 66.34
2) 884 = 64.09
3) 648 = 70.9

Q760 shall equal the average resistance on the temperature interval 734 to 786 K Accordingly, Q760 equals 68.7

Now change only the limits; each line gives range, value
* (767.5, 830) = 63.4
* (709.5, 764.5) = 69.5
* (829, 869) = 65.8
